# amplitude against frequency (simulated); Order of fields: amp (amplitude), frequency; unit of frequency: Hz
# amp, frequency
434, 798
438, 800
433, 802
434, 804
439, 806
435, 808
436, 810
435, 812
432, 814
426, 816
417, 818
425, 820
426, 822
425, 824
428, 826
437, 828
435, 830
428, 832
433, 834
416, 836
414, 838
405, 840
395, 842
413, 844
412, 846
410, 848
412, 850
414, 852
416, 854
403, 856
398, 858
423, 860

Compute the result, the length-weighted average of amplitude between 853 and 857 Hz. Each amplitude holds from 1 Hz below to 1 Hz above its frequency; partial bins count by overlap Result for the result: 410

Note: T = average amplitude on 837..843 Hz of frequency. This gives 405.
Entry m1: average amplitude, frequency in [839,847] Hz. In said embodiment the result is 406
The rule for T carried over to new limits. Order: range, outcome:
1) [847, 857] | 411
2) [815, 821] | 423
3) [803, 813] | 436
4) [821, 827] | 426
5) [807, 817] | 433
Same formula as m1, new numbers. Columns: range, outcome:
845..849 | 411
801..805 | 434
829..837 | 428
